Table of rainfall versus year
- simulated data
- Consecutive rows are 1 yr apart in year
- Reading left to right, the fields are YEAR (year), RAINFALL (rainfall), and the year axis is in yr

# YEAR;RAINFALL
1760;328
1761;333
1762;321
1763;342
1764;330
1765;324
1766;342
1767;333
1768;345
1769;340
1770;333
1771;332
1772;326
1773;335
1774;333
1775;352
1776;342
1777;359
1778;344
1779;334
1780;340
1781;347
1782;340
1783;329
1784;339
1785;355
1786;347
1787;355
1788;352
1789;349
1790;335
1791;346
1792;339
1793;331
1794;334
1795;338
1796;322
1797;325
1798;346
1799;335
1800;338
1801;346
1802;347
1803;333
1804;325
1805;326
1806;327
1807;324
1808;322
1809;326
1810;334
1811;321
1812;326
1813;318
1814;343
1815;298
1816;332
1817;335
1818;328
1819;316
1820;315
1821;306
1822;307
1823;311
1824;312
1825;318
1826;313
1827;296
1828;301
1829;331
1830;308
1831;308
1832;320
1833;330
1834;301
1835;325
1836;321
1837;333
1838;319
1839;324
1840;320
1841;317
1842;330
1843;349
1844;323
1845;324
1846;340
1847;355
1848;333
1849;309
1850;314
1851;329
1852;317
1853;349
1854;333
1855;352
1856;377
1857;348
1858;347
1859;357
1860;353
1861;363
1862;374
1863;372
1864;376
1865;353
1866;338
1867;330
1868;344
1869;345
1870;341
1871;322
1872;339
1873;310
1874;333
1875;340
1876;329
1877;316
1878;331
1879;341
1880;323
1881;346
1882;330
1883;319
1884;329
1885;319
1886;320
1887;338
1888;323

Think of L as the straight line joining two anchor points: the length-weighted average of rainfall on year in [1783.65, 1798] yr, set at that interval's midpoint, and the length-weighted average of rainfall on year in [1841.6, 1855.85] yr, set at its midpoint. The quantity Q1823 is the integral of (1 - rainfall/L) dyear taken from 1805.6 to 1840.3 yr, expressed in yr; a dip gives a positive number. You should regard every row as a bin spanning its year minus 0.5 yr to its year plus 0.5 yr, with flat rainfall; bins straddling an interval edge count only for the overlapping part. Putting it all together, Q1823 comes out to 1.8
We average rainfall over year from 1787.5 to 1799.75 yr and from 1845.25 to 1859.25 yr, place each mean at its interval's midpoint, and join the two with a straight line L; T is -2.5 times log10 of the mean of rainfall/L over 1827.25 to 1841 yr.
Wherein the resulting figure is 0.07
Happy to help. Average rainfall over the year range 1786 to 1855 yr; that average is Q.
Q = 327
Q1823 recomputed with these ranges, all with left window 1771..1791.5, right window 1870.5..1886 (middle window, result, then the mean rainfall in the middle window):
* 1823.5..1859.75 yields 0.7 yr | 327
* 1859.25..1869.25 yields -0.8 yr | 355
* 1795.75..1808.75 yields 0.3 yr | 332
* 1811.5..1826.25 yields 0.8 yr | 319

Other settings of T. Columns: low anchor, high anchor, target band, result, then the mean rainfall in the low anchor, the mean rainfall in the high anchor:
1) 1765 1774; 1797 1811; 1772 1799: -0.02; 335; 332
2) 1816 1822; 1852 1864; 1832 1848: 0.04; 320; 356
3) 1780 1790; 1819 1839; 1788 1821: 0.00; 345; 315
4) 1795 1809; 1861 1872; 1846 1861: 0.01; 332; 350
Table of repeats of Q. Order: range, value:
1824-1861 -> 329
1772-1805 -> 340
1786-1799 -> 339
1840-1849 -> 332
